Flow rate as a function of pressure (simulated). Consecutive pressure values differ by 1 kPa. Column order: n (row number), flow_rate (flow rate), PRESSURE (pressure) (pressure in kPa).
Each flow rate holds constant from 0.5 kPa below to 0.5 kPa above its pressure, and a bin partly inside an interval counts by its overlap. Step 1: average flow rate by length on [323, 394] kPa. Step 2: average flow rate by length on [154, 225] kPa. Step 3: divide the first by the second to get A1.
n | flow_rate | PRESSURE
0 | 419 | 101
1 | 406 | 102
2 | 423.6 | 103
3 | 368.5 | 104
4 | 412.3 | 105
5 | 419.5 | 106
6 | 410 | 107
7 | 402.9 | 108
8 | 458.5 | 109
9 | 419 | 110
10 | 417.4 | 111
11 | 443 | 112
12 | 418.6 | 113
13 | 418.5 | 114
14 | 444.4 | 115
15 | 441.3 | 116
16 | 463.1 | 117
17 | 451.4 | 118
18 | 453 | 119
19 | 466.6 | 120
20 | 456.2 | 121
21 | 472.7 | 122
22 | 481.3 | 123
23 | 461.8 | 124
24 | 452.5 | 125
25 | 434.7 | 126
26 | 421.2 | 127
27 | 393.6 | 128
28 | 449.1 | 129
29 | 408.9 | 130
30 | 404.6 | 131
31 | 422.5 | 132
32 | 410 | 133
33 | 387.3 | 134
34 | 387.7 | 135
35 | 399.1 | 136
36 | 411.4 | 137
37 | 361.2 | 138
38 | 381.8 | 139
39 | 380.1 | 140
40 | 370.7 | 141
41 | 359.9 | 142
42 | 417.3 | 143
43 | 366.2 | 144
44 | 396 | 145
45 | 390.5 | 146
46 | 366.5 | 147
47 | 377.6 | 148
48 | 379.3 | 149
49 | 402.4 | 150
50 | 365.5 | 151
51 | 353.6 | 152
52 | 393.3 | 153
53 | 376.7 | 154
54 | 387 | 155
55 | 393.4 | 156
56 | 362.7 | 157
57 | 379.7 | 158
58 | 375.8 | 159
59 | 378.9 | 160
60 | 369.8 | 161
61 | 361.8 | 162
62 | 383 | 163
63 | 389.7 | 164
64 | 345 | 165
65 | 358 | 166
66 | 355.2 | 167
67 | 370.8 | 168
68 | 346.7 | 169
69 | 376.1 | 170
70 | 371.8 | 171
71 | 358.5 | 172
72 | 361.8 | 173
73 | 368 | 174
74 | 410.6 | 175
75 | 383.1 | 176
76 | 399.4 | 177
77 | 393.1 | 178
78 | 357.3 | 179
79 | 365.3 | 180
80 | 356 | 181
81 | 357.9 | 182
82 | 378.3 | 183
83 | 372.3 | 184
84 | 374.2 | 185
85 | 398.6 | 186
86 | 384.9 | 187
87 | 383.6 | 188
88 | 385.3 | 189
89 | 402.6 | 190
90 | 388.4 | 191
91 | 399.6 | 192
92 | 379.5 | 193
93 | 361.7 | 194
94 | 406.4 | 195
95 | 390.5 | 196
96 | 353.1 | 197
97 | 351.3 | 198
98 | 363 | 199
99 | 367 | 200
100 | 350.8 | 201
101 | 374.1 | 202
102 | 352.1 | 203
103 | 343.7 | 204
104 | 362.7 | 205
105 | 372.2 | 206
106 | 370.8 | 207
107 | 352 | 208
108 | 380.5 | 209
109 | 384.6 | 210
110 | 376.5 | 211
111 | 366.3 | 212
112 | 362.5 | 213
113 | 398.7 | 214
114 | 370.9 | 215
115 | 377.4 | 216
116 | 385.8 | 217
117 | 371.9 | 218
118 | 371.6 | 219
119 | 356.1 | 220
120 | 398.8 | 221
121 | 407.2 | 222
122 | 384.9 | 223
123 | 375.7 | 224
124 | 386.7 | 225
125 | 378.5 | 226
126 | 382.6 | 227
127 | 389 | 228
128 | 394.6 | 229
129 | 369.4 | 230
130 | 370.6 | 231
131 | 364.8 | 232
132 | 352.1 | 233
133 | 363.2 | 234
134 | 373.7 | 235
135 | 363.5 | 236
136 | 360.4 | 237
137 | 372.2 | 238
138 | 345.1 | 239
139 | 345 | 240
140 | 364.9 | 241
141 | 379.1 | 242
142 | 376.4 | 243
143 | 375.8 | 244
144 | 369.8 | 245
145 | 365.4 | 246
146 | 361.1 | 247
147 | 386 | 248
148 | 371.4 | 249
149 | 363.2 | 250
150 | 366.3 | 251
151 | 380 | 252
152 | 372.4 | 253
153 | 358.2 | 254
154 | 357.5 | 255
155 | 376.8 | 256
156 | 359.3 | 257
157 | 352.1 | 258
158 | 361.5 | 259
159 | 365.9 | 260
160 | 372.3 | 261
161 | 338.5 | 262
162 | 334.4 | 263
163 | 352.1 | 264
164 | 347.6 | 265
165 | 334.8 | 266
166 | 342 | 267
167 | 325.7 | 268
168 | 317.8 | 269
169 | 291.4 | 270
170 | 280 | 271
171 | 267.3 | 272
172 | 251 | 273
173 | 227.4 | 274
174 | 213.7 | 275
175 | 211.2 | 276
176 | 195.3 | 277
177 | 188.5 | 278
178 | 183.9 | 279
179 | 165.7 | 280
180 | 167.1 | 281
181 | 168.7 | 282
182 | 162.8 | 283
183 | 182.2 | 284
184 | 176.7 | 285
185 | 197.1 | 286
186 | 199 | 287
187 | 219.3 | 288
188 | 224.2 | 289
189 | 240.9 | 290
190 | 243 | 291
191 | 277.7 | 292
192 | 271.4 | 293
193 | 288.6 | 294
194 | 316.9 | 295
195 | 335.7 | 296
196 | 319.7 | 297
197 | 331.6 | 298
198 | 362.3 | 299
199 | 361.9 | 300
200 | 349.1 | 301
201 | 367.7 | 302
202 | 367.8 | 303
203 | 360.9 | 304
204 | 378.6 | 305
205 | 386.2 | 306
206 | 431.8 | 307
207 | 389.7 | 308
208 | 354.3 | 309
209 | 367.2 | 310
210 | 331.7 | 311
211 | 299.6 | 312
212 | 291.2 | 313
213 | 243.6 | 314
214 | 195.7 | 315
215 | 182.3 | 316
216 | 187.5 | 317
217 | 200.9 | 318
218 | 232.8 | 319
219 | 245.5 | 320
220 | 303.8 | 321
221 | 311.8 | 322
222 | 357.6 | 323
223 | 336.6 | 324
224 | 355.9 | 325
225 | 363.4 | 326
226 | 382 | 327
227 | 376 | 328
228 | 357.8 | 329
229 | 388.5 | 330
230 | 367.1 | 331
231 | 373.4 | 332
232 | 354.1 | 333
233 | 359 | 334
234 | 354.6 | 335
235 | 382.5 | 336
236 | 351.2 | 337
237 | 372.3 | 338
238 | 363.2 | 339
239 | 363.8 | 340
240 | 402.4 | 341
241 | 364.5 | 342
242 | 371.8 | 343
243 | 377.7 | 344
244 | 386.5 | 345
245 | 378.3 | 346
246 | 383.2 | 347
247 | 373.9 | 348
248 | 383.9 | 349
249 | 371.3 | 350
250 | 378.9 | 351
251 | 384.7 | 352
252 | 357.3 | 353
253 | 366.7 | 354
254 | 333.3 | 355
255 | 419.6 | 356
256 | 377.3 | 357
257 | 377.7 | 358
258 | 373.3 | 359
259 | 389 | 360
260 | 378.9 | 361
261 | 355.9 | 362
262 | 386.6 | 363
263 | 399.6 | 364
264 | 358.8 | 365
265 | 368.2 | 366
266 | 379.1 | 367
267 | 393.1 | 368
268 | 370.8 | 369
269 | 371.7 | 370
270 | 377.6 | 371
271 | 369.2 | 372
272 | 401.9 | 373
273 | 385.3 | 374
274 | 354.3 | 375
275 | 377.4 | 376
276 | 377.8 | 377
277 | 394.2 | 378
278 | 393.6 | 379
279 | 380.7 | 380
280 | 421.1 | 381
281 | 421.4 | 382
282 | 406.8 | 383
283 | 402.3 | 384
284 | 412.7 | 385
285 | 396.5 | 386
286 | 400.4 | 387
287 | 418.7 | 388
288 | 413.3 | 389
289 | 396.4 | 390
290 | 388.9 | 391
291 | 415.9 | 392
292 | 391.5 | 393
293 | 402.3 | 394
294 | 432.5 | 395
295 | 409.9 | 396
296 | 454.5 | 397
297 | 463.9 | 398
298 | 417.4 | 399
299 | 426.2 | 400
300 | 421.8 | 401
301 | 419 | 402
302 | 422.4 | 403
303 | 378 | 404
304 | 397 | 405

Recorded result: 1.02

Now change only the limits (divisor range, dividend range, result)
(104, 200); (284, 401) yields 0.90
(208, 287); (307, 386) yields 1.08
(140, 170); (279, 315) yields 0.76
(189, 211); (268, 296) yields 0.62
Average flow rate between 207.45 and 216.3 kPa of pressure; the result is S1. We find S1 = 374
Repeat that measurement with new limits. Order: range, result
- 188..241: 373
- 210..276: 356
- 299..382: 357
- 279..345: 308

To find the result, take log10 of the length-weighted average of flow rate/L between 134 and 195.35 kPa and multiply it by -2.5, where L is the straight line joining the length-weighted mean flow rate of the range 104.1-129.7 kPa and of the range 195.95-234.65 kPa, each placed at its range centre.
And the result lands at 0.08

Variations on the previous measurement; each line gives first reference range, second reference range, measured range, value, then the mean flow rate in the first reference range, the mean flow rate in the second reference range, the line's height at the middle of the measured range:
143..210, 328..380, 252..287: 0.318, 374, 375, 375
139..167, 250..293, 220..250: -0.206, 377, 278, 309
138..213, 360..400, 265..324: 0.365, 374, 396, 387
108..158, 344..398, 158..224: 0.087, 410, 389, 405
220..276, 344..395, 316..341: 0.128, 352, 386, 375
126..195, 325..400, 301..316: 0.148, 382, 385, 384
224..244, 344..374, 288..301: 0.251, 370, 378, 374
